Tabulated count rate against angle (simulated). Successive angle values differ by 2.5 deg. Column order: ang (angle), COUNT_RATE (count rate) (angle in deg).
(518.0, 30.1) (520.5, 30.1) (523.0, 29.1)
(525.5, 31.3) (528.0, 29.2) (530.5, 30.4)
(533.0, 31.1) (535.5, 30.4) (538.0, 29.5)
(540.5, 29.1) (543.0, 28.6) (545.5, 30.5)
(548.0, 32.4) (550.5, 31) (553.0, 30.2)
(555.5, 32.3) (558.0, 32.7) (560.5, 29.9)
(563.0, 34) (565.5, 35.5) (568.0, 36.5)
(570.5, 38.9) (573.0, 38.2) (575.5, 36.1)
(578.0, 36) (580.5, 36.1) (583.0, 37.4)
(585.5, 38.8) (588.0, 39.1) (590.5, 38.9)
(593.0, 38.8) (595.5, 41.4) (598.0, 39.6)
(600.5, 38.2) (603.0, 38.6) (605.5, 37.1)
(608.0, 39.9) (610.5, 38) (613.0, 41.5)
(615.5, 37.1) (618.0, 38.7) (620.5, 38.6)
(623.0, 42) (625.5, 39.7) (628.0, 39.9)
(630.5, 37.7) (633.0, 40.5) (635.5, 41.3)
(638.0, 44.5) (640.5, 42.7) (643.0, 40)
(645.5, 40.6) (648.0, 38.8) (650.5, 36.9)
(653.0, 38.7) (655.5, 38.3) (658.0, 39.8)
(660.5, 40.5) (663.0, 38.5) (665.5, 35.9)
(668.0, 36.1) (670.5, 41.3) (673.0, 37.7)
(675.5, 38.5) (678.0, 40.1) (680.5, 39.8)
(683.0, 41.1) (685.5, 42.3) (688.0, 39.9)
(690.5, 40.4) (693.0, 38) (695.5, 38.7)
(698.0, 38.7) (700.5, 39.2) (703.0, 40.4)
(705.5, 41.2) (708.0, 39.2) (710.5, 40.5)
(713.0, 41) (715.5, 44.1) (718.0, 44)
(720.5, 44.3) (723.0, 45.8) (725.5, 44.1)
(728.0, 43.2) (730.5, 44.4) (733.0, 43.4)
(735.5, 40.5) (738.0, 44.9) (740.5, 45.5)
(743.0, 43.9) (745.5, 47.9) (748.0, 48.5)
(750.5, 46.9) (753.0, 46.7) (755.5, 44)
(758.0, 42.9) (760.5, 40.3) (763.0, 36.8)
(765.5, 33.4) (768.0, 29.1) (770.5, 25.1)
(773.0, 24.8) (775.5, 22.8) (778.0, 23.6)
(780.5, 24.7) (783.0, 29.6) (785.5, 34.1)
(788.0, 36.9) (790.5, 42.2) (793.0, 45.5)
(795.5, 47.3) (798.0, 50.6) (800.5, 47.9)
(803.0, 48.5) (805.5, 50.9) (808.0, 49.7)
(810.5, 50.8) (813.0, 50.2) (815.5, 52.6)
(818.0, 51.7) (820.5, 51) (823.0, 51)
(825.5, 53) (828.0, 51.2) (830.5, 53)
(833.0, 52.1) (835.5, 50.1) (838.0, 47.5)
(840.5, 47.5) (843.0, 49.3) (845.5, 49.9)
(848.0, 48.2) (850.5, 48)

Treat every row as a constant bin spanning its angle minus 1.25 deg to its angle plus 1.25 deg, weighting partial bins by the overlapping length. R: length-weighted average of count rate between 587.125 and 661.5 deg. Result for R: 39.6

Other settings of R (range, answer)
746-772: 39.5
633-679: 39.5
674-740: 41.5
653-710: 39.3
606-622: 38.9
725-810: 40.4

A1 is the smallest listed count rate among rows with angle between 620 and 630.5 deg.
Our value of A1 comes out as 37.7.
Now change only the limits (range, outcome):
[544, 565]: 29.9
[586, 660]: 36.9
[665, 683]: 35.9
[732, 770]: 29.1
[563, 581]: 34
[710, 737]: 40.5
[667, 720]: 36.1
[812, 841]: 47.5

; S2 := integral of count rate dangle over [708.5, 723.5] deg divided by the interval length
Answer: 43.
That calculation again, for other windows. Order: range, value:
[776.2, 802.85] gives 38.3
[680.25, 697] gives 40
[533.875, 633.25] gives 36.2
